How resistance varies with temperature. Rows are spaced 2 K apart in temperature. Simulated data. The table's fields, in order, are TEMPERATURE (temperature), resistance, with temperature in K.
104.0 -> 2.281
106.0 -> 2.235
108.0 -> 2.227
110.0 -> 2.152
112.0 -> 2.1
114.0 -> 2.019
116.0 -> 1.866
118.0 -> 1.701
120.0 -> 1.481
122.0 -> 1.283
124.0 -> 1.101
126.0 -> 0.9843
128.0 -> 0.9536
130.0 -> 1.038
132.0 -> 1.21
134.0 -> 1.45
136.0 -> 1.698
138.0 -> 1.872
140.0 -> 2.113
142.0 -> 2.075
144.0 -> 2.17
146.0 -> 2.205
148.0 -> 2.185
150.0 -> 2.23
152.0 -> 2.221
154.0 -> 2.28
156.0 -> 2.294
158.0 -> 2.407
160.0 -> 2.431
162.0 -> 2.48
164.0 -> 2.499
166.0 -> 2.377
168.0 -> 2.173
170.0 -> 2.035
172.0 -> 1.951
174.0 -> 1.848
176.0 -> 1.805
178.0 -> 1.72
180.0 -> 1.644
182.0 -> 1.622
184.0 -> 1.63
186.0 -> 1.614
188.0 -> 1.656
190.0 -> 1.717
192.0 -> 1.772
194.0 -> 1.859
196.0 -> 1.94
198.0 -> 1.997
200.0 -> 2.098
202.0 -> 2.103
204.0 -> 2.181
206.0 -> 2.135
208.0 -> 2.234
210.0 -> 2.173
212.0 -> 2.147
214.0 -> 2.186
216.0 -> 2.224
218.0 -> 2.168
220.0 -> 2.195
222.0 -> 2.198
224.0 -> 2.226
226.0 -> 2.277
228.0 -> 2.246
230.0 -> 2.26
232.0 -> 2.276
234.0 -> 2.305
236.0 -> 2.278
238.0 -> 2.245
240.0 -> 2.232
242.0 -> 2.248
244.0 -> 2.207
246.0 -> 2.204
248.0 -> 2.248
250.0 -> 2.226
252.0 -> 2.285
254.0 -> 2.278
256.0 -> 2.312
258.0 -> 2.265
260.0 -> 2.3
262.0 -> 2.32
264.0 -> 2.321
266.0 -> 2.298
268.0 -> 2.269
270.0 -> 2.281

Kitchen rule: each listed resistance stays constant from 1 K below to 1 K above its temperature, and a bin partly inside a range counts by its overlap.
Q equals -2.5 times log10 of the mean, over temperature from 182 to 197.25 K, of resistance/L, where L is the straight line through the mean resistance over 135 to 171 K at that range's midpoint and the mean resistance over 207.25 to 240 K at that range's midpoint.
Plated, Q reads 0.27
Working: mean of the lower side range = 2.21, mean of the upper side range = 2.23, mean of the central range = 1.74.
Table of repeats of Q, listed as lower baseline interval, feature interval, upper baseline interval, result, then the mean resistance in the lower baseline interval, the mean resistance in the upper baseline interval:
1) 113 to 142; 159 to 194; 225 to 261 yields -0.07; 1.5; 2.26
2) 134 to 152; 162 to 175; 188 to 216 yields -0.07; 2.04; 2.03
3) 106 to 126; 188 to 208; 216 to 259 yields 0.06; 1.75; 2.25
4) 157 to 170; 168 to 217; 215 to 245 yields 0.19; 2.37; 2.24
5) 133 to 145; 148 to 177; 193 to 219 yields -0.13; 1.9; 2.11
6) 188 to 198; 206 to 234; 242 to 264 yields -0.10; 1.82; 2.27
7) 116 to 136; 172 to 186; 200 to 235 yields 0.06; 1.3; 2.2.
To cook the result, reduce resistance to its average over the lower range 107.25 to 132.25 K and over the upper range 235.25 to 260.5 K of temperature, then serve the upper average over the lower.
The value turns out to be 1.45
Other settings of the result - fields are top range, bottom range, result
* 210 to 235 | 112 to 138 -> 1.54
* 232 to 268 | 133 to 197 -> 1.14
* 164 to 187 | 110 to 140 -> 1.23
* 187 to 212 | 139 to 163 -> 0.88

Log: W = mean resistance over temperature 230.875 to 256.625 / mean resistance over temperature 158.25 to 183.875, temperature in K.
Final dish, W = 1.1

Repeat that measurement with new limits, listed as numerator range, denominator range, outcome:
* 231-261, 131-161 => 1.10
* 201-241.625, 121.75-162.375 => 1.20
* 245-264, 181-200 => 1.28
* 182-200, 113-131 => 1.29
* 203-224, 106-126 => 1.25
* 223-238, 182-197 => 1.31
